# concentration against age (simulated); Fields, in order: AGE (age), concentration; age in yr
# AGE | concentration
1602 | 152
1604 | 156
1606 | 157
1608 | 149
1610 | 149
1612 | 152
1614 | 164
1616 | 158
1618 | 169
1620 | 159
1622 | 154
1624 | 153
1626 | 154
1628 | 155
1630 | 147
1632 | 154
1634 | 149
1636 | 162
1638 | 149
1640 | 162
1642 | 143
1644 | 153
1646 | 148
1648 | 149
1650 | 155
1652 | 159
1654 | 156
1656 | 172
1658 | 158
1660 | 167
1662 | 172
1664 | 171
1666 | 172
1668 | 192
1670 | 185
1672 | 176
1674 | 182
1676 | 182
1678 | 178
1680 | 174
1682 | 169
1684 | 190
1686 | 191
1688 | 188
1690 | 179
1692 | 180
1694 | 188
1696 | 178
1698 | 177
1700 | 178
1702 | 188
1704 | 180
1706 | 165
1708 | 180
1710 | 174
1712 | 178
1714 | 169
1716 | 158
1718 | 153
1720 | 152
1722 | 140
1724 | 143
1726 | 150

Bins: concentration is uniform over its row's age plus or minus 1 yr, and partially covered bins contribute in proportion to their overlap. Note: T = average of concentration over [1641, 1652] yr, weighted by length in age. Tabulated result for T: 150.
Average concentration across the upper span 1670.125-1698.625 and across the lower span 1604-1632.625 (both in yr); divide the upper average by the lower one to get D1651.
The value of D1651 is 1.2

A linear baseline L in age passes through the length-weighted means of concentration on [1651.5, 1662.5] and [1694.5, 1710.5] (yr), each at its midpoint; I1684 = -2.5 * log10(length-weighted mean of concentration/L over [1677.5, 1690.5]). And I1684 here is -0.06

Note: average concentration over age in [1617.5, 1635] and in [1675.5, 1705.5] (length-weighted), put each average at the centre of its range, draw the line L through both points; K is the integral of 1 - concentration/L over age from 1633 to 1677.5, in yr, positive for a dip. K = 0.6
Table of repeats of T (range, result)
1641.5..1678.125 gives 167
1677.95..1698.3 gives 181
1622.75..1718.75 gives 169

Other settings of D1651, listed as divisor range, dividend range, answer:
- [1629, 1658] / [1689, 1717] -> 1.14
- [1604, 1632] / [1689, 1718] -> 1.13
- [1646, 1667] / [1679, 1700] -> 1.12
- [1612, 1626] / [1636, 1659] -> 0.98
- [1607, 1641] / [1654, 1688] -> 1.14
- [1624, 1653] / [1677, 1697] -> 1.19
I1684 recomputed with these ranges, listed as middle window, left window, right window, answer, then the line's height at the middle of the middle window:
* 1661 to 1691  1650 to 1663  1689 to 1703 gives -0.049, 172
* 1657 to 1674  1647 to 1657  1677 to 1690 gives -0.040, 168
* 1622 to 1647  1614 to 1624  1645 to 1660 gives 0.043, 159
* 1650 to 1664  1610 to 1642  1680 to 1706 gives 0.023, 167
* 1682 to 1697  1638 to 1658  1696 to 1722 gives -0.116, 165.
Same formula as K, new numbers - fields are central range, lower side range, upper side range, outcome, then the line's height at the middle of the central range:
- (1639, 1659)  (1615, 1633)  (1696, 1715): 0.8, 162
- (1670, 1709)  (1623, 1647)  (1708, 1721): -4.6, 161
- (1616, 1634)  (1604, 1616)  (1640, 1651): -0.3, 153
